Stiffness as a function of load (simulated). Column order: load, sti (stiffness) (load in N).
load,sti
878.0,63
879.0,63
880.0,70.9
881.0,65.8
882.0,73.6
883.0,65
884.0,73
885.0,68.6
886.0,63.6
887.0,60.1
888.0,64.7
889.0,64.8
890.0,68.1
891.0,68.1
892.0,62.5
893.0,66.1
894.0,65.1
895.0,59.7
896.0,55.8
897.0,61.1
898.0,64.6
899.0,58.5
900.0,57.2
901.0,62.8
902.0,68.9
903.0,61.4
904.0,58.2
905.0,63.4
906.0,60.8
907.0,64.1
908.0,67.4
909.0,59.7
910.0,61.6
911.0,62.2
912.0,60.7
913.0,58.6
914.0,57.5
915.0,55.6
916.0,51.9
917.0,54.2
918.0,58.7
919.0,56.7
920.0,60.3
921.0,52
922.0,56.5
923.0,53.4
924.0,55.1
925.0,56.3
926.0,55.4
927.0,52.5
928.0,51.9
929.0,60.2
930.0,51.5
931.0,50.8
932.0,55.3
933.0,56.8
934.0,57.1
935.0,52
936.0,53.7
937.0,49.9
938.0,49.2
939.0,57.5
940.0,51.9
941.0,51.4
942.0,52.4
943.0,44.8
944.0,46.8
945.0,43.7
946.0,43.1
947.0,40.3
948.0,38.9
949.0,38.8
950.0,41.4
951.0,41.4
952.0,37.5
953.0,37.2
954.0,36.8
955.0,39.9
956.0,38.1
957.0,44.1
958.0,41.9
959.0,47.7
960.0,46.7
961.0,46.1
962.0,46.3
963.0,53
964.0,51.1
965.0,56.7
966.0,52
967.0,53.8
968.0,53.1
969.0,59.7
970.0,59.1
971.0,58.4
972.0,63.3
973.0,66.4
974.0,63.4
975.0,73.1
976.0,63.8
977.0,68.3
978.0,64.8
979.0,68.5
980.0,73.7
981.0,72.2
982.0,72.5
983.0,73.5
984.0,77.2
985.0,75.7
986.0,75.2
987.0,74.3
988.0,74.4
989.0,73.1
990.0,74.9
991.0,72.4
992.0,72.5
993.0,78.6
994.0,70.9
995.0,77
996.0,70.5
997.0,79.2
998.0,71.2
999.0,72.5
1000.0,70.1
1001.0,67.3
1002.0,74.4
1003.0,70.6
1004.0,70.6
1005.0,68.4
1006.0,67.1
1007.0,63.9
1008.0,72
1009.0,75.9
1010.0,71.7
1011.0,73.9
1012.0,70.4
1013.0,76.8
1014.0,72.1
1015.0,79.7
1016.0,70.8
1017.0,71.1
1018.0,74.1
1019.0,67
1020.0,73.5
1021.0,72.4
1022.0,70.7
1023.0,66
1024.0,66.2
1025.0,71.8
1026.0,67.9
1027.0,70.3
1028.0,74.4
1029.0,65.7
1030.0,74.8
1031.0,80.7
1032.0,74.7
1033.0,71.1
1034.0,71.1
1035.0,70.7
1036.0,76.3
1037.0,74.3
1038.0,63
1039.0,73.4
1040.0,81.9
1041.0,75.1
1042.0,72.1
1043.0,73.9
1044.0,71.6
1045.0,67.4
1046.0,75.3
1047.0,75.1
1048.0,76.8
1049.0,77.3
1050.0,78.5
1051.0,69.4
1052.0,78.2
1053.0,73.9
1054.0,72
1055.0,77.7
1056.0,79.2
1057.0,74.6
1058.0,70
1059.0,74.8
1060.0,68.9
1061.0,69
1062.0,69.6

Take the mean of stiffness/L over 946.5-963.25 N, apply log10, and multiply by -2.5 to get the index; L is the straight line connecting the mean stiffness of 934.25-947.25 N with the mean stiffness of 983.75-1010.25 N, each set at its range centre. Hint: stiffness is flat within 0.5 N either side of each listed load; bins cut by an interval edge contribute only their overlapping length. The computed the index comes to 0.30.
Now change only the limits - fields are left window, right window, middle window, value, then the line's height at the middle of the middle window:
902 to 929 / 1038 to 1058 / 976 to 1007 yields -0.072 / 67.5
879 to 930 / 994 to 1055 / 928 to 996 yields 0.173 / 66.5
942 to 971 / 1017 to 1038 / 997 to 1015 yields -0.126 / 63.8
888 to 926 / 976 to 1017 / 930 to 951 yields 0.309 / 64.8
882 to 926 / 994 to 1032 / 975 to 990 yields -0.051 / 68.8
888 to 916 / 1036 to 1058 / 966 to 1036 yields -0.001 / 70.3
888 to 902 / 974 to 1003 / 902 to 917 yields 0.071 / 64.4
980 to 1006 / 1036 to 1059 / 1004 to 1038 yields 0.031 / 73.6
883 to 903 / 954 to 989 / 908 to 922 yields 0.087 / 62.8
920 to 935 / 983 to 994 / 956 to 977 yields 0.227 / 67.4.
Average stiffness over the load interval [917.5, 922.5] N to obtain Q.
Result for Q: 56.8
